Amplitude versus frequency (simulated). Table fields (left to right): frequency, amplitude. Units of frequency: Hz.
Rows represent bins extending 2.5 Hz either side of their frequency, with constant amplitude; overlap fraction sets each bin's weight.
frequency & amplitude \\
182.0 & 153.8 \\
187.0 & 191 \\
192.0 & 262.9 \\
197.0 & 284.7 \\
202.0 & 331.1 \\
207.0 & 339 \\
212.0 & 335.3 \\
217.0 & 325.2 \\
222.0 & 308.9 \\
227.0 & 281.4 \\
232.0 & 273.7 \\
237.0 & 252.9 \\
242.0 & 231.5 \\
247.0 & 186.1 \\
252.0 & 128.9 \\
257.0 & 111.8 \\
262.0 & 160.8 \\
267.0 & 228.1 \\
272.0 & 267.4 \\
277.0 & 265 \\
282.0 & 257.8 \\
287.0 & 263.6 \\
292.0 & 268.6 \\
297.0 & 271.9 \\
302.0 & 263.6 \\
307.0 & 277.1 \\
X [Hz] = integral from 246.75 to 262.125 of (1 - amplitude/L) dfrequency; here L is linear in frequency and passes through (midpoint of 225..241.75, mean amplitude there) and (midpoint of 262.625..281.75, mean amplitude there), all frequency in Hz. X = 7.0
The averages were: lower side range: 264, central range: 139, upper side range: 245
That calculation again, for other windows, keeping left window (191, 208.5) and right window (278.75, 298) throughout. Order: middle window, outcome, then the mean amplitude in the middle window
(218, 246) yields 2.2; 268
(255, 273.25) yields 5.7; 189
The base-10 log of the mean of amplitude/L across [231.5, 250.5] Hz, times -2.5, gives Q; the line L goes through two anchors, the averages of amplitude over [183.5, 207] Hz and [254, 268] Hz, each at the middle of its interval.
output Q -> -0.17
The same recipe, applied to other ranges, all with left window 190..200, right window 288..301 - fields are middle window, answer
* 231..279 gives 0.291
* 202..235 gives -0.133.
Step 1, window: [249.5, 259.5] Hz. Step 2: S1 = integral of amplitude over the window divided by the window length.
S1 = 120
